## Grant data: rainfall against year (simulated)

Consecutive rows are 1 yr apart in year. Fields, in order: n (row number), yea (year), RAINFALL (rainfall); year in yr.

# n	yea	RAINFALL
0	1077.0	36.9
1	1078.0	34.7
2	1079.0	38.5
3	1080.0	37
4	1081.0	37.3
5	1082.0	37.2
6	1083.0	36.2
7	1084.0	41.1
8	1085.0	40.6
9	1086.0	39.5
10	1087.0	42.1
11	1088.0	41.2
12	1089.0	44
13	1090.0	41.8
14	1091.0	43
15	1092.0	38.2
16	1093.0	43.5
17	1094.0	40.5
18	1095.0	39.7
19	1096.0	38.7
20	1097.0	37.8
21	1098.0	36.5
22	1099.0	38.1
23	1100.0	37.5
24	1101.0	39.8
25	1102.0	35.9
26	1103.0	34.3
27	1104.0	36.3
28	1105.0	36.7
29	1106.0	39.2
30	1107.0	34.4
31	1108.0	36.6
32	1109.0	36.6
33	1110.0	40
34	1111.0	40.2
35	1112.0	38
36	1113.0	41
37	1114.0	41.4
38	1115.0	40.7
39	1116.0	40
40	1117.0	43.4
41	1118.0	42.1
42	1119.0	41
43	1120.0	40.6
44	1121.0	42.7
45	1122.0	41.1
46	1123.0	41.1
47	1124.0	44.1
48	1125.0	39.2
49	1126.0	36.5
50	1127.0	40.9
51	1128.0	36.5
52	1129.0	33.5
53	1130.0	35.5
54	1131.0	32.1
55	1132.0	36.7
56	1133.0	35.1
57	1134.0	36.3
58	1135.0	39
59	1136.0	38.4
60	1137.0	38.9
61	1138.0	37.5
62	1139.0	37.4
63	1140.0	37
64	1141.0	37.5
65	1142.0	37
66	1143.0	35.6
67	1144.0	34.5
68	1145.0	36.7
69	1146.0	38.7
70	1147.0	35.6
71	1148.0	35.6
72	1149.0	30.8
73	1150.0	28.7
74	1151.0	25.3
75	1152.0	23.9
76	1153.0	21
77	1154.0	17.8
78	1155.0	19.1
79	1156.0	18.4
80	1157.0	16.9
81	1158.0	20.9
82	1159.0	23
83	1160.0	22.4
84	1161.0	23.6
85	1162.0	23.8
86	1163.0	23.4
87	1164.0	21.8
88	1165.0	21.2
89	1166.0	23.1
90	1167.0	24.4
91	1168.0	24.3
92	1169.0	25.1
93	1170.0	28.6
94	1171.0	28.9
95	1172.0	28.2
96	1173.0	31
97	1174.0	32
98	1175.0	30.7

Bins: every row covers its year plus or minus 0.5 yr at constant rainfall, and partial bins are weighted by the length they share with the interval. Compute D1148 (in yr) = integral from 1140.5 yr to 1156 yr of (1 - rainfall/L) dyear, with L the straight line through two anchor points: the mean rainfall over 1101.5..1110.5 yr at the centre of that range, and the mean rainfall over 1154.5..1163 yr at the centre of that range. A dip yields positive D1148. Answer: -3.6 yr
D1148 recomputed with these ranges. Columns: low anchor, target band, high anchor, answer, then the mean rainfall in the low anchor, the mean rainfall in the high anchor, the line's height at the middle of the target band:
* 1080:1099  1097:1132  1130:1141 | -0.39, 39.8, 36.8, 38.2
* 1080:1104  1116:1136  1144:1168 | -4.41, 39.2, 25.2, 31.8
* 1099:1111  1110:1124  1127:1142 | -1.55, 37.2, 36.7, 37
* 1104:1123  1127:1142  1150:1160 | -3.24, 39.7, 21.2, 30.3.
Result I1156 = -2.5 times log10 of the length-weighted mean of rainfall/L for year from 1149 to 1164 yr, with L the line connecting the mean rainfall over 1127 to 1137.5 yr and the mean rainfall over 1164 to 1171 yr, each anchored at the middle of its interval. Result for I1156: 0.257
